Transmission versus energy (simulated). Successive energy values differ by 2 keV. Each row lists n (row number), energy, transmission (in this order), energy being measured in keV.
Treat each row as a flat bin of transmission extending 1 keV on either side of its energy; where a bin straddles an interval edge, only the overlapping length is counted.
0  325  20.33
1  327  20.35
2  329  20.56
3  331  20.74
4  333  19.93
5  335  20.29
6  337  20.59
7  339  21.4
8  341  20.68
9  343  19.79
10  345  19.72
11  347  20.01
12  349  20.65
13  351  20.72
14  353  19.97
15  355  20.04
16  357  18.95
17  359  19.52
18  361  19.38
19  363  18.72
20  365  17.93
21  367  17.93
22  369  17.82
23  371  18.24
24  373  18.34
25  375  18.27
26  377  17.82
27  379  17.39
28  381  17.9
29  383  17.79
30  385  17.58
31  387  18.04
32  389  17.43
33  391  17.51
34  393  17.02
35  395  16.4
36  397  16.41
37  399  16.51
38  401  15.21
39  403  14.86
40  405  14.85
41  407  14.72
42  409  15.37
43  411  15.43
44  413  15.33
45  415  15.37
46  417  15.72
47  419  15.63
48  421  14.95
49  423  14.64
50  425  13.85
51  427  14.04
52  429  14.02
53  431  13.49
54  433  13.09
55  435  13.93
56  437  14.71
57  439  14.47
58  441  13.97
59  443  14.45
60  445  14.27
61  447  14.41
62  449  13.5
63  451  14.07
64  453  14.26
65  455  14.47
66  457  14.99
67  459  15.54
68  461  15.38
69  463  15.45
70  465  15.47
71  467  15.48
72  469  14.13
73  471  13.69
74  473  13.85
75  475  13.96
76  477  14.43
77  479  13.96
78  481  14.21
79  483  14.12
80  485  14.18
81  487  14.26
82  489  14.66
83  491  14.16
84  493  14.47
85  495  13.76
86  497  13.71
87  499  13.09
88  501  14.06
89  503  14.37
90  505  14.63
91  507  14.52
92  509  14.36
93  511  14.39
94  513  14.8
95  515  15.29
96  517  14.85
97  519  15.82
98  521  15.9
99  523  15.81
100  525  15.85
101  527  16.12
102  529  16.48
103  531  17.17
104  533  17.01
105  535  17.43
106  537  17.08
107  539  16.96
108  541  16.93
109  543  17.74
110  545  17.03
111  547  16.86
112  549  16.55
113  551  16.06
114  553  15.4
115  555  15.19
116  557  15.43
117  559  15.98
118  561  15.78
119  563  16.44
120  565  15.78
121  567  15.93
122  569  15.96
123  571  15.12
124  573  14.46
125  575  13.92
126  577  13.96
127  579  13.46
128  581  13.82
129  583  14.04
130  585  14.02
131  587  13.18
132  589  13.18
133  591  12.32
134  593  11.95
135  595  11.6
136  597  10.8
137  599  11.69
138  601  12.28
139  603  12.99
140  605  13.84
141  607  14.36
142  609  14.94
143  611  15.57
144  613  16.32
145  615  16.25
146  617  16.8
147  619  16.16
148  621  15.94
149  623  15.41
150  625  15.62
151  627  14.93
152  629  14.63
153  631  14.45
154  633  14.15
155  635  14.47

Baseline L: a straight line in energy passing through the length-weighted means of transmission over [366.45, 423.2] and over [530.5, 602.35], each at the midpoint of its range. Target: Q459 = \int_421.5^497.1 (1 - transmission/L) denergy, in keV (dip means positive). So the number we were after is 7.8 keV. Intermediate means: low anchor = 16.6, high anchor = 14.9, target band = 14.3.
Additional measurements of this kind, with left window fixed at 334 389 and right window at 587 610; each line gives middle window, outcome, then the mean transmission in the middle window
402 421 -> 2.7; 15.2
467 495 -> 3.0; 14.2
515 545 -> -4.0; 16.5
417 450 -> 5.6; 14.3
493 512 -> 1.5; 14.1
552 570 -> -2.7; 15.8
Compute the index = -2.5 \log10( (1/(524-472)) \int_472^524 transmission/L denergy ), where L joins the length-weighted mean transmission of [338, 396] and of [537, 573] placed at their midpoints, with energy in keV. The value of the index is 0.17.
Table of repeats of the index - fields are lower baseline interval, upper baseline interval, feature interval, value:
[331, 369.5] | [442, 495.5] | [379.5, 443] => 0.10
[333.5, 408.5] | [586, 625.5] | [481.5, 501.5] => 0.15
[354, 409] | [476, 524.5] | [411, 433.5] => 0.13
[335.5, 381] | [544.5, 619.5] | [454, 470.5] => 0.14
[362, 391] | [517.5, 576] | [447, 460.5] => 0.18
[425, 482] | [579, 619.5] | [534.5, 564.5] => -0.18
